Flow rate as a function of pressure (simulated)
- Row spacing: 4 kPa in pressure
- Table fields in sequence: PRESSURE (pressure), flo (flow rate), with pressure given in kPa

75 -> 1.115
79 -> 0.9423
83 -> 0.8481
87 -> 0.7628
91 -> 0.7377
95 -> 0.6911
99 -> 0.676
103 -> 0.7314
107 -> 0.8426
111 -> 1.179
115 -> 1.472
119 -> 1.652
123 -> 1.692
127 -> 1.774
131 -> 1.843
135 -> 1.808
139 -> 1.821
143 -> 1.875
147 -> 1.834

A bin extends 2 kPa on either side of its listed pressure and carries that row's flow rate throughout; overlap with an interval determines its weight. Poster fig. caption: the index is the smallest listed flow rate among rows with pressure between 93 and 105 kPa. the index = 0.676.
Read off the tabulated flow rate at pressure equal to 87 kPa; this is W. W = 0.7628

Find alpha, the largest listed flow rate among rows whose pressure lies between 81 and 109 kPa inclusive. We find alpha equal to 0.8481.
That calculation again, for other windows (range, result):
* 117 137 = 1.843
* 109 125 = 1.692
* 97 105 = 0.7314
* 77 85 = 0.9423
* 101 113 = 1.179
